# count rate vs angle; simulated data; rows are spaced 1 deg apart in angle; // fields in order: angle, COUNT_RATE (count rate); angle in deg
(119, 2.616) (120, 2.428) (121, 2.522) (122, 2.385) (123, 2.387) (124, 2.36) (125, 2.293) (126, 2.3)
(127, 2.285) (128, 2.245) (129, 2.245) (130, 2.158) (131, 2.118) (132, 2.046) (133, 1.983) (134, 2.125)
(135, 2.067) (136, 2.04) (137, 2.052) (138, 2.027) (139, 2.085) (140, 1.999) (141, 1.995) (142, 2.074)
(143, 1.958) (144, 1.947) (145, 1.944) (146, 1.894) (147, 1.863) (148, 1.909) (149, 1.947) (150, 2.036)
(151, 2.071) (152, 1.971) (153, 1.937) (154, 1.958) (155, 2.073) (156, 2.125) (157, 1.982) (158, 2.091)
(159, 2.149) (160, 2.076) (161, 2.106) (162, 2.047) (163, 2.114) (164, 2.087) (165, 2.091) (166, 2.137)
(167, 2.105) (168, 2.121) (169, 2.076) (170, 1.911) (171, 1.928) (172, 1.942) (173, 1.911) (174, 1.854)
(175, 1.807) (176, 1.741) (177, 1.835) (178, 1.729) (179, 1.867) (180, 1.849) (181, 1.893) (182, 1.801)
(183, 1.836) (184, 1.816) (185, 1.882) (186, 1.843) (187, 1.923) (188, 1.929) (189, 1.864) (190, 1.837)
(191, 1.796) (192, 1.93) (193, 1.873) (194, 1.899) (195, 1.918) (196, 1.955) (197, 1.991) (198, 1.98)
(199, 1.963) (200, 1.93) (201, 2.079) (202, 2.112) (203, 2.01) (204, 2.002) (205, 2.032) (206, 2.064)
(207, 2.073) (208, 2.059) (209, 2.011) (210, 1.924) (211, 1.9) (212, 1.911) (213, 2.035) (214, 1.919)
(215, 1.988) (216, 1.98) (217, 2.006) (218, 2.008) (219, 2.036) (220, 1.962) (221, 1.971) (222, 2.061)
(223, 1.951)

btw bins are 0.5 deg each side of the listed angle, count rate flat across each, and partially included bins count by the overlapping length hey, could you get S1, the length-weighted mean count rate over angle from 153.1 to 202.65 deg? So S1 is 1.95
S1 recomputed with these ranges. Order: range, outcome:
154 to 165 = 2.08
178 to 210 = 1.93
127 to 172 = 2.05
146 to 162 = 2.02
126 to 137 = 2.14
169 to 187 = 1.86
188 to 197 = 1.89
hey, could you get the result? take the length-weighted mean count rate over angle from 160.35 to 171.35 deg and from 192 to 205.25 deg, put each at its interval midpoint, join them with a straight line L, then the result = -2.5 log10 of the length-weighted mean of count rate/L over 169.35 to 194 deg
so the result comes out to 0.09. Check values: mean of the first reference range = 2.07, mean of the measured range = 1.86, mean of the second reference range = 1.98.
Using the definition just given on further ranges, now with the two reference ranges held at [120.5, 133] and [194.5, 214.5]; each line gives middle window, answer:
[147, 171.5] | 0.06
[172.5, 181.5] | 0.14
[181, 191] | 0.11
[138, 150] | 0.12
